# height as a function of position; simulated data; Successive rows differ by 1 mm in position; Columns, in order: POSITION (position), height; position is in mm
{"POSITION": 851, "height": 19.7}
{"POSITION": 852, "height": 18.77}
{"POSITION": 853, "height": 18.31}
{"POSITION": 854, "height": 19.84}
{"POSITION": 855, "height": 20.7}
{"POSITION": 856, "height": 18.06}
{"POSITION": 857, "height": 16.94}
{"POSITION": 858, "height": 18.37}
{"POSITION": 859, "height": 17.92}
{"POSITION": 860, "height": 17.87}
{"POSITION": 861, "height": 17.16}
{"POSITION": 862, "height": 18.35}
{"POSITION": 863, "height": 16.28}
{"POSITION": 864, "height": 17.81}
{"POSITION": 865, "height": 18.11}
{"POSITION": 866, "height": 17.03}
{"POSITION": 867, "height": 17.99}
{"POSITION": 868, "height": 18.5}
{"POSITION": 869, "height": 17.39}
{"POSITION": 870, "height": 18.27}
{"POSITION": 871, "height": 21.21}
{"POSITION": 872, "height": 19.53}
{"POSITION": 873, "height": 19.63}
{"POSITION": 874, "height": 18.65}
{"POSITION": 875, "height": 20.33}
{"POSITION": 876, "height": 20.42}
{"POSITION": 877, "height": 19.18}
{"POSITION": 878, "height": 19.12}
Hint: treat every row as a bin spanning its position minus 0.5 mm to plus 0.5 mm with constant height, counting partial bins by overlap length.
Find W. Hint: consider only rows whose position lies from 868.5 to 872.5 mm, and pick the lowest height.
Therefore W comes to 17.39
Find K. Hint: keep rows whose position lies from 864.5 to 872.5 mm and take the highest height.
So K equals 21.21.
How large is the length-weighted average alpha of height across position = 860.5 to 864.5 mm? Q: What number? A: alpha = 17.4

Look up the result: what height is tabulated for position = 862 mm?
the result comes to 18.35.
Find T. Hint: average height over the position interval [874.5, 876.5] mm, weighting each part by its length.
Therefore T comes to 20.4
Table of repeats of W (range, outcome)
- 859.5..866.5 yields 16.28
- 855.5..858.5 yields 16.94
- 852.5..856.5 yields 18.06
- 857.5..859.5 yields 17.92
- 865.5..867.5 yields 17.03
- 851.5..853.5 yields 18.31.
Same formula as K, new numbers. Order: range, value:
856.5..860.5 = 18.37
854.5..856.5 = 20.7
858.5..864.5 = 18.35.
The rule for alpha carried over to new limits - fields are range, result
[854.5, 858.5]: 18.5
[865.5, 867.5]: 17.5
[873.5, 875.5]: 19.5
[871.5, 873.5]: 19.6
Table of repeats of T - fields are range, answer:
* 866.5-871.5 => 18.7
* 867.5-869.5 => 17.9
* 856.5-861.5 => 17.7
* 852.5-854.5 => 19.1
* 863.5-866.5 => 17.7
